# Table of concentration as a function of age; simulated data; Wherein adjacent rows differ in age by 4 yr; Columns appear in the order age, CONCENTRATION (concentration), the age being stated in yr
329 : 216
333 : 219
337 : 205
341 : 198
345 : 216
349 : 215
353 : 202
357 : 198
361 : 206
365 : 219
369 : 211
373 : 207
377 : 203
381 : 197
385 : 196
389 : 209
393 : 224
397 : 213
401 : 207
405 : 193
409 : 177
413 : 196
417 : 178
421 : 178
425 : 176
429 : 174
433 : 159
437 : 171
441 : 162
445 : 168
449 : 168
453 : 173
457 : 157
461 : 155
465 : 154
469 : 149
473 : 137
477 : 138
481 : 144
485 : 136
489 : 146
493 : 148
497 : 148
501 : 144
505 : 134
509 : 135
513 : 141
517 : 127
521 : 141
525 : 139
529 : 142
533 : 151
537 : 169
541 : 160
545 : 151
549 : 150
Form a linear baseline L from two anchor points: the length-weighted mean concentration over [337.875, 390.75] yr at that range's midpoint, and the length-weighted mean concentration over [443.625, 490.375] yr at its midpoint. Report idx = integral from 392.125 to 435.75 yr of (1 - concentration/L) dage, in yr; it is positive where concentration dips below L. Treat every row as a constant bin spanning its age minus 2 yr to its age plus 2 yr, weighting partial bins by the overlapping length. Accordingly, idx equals -1.8 yr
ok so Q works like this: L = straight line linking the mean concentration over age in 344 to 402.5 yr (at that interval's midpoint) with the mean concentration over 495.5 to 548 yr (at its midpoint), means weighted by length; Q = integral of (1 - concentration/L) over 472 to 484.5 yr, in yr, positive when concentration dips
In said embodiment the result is 1.8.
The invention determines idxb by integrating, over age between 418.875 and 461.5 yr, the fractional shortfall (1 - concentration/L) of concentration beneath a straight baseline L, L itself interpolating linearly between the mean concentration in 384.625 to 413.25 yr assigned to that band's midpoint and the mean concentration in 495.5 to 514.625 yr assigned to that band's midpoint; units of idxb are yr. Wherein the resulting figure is 2.48 yr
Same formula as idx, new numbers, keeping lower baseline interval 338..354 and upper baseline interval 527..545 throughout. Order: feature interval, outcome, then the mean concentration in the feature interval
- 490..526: 5.08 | 140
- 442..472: 2.92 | 160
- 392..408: -1.11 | 206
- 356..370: -0.41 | 209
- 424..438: 1.12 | 170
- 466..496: 4.78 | 143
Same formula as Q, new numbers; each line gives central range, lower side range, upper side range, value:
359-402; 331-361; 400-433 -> -2.9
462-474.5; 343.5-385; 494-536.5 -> 1.1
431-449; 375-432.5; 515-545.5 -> 1.5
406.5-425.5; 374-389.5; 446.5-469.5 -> 0.1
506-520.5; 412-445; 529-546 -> 2.3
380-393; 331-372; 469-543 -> -0.7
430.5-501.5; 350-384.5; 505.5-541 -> 5.5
